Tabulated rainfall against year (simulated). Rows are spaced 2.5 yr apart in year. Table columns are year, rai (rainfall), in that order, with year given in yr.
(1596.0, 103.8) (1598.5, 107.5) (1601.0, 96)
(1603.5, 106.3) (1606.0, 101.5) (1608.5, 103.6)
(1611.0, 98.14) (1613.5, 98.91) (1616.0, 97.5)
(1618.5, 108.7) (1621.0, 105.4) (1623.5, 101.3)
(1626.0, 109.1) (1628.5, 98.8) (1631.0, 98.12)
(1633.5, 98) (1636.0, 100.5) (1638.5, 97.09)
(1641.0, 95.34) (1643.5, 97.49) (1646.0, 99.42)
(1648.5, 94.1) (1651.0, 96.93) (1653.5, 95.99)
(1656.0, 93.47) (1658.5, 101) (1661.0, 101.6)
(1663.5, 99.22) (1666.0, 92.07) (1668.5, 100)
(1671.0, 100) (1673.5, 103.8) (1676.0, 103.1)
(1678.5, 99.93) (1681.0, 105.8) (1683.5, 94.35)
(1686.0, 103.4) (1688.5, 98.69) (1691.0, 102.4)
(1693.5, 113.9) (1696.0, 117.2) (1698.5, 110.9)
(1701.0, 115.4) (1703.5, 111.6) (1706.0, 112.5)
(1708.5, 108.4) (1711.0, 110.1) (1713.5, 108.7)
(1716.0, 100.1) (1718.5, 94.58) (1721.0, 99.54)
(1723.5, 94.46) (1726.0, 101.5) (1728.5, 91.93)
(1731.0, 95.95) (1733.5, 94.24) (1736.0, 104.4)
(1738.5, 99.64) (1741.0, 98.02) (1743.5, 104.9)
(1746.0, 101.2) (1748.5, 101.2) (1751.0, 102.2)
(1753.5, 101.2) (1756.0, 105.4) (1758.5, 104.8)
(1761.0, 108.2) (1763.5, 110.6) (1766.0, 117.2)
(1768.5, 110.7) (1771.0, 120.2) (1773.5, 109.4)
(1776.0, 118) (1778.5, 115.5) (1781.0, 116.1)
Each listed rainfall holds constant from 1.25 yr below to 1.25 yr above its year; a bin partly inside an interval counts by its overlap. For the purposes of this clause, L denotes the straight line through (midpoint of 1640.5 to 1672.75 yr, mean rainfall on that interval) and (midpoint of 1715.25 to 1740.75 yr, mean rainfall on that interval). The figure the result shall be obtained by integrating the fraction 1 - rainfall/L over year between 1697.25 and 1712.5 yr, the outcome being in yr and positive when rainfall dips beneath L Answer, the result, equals -2.16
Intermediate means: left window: 97.6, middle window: 111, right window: 97.6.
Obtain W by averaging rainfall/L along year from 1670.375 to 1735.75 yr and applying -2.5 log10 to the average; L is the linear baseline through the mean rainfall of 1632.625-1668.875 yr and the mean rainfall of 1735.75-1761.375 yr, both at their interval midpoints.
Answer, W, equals -0.04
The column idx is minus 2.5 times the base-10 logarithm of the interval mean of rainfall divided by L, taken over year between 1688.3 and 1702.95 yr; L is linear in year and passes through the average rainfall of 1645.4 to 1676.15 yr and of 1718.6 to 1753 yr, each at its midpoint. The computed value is -0.12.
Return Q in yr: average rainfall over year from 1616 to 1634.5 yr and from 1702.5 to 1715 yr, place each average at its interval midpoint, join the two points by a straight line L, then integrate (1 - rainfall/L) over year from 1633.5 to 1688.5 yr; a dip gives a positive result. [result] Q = 3.6 yr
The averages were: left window 102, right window 110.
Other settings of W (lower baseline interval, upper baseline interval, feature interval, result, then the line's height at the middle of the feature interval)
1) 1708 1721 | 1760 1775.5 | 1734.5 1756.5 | 0.08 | 109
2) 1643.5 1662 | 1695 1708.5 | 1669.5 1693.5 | 0.05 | 107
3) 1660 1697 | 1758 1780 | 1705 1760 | 0.07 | 109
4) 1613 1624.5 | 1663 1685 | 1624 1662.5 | 0.03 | 101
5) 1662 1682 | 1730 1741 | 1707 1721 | -0.05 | 99.2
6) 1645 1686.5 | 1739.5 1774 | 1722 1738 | 0.08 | 104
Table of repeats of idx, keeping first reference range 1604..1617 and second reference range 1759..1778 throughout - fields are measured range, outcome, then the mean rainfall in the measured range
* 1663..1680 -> 0.06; 99.8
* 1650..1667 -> 0.08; 97.3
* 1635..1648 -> 0.06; 97.7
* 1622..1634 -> 0.00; 101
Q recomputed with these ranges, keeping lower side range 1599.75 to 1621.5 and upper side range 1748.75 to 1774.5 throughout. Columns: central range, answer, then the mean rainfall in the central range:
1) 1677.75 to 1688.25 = 0.4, 101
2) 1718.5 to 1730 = 1.1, 96.6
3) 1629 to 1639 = 0.4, 98.6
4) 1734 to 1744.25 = 0.6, 101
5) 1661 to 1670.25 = 0.6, 97.9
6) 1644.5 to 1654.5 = 0.7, 96.6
